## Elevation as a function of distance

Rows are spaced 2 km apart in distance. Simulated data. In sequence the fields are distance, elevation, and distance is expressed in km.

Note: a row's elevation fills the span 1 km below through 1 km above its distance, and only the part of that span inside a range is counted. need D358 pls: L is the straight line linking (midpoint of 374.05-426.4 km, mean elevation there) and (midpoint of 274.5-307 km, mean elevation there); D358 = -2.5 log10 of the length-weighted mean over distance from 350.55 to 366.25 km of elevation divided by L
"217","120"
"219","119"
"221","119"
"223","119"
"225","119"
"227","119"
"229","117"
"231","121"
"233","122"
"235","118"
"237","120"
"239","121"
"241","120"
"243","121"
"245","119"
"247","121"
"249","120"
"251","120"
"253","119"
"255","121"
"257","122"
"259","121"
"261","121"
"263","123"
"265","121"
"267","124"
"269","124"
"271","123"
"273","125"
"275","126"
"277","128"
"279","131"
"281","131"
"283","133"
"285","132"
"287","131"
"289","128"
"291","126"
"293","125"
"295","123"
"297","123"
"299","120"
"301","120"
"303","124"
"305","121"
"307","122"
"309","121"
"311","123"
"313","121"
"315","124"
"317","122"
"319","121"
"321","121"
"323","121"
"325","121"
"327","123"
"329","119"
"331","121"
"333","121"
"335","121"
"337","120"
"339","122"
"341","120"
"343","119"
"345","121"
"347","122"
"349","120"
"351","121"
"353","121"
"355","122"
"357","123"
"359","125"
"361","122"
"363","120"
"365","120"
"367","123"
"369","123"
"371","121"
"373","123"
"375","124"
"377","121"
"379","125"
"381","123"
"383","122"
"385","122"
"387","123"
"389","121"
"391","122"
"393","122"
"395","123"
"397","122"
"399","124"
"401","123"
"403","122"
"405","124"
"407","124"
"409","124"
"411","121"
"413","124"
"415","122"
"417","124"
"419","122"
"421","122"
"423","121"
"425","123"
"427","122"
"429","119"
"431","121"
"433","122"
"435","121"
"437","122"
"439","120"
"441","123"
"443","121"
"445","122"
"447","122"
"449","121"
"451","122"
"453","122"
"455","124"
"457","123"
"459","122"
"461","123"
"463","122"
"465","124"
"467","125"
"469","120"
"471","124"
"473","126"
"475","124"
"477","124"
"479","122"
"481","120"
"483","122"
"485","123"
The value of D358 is 0.020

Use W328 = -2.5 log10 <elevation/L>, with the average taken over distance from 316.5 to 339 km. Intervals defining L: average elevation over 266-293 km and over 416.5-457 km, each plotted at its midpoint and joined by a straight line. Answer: 0.043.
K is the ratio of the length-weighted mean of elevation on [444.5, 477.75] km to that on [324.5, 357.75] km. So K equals 1.0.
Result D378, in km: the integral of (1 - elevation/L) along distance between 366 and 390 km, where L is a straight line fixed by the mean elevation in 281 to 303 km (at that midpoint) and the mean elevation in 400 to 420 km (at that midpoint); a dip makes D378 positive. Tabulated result 0.25 km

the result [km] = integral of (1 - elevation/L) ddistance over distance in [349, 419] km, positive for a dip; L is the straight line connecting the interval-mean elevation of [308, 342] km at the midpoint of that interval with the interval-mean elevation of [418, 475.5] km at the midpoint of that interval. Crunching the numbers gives -0.4 km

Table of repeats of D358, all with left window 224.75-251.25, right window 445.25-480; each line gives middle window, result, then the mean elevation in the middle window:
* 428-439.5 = 0.015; 121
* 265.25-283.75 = -0.057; 127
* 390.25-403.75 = -0.005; 123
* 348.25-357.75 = 0.000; 121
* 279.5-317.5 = -0.037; 125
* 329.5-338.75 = 0.004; 121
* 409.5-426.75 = -0.001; 122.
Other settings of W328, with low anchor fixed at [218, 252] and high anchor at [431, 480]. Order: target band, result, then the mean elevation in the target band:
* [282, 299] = -0.06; 127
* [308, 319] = -0.01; 122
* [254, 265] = -0.01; 122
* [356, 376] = -0.01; 122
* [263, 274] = -0.03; 123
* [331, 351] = 0.00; 121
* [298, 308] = -0.01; 121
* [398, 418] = -0.01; 123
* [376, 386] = -0.01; 123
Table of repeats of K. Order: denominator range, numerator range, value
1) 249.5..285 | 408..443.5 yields 0.98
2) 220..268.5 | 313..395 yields 1.01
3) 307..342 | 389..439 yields 1.01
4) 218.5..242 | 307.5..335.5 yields 1.02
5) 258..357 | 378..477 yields 0.99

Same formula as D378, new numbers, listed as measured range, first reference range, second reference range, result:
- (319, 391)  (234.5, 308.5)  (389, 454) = 0.6 km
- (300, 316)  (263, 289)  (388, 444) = 0.5 km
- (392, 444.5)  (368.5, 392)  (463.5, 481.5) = 0.2 km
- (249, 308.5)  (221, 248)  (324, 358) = -2.0 km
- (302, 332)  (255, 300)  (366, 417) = 0.7 km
